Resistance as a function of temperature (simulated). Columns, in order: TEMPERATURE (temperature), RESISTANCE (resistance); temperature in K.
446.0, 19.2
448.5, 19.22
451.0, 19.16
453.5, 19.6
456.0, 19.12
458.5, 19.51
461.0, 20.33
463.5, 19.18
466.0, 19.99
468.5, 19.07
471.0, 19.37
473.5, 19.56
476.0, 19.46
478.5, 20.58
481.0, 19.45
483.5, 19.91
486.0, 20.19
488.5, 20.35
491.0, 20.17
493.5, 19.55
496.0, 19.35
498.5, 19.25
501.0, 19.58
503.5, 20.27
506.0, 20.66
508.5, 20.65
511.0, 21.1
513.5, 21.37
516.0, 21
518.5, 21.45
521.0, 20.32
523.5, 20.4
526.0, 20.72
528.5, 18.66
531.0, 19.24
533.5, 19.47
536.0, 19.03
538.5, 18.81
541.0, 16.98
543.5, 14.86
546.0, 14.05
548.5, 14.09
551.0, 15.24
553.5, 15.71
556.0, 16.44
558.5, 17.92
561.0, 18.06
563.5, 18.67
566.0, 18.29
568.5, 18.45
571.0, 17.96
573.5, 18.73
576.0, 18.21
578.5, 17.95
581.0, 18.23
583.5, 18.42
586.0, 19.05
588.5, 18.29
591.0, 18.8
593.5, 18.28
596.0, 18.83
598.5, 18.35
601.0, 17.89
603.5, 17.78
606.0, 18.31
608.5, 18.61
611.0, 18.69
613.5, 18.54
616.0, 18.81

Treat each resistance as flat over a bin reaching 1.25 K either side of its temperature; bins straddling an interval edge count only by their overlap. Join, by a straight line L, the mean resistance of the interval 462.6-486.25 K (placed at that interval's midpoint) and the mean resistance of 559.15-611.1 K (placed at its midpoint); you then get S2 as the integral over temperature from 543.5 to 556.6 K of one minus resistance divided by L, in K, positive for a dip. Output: 2.6 K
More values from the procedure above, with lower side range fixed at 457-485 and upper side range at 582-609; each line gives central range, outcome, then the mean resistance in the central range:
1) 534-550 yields 2.1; 16.4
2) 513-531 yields -1.2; 20.4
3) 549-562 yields 1.6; 16.5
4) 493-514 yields -0.9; 20.2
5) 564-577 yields 0.2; 18.4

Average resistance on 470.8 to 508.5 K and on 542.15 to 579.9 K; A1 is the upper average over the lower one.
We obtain 0.85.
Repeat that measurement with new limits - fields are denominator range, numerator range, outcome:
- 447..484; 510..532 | 1.05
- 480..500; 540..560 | 0.79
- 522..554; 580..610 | 1.05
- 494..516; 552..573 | 0.87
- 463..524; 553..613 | 0.91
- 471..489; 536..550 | 0.81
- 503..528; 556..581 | 0.88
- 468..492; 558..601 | 0.93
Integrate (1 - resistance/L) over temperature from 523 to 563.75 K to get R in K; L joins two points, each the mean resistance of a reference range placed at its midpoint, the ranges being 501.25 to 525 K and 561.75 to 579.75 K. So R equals 4.2 K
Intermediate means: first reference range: 20.7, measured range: 17.5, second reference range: 18.3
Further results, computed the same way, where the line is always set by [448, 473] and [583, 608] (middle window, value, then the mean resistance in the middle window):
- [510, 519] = -1.0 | 21.2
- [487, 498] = -0.3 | 19.8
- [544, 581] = 3.1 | 17.1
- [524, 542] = -0.2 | 19.1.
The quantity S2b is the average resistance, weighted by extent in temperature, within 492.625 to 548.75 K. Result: 19.3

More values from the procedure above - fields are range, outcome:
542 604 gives 17.5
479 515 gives 20.1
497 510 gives 20.1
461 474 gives 19.5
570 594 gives 18.4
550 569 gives 17.3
